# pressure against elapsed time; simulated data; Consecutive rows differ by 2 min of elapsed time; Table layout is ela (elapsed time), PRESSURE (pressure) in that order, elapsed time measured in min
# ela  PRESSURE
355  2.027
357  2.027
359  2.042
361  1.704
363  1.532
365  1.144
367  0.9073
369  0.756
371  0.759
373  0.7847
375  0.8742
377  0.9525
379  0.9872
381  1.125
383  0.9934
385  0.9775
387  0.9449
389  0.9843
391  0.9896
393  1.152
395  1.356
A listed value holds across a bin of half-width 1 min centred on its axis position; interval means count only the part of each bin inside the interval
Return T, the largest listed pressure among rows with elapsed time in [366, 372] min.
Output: 0.9073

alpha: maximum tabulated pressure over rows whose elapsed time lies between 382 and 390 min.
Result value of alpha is 0.9934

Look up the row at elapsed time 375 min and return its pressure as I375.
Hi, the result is 0.8742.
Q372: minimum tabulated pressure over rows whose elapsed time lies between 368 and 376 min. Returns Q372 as 0.756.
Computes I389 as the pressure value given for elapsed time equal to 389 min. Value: 0.9843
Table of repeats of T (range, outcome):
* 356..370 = 2.042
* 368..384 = 1.125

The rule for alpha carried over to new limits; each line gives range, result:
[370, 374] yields 0.7847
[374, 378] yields 0.9525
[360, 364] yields 1.704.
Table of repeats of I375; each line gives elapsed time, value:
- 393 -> 1.152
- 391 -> 0.9896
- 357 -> 2.027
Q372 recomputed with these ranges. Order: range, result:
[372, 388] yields 0.7847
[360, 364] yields 1.532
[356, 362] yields 1.704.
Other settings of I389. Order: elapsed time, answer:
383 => 0.9934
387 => 0.9449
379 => 0.9872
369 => 0.756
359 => 2.042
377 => 0.9525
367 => 0.9073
